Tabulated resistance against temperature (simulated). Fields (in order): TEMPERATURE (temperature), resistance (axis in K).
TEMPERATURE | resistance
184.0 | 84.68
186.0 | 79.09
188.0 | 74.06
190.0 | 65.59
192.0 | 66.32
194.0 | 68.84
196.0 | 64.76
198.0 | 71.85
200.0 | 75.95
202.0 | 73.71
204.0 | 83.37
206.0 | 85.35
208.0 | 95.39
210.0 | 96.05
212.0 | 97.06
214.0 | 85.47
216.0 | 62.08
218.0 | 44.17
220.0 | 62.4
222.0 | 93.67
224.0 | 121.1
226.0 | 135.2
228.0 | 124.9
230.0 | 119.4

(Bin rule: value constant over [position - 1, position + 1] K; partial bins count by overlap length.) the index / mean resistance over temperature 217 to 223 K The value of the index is 66.7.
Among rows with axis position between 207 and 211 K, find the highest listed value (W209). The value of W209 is 96.05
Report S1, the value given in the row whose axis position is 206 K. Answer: 85.35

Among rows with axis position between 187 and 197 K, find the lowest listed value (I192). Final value 64.76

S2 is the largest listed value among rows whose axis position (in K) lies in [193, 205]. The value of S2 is 83.37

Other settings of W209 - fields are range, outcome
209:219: 97.06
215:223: 93.67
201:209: 95.39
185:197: 79.09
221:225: 121.1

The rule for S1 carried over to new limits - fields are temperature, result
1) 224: 121.1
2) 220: 62.4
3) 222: 93.67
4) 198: 71.85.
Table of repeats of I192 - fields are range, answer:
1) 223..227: 121.1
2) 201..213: 73.71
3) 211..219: 44.17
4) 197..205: 71.85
